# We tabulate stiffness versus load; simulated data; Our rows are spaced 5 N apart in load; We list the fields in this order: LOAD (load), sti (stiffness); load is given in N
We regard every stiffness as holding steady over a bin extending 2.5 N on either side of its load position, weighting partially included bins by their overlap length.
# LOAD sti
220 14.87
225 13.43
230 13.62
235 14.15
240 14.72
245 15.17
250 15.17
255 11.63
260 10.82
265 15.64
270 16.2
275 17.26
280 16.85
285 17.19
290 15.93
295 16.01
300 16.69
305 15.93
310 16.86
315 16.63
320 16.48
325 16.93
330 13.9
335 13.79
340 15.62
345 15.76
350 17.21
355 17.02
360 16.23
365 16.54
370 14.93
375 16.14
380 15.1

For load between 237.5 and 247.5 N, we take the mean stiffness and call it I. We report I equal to 14.9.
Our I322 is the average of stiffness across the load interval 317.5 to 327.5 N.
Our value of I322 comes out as 16.7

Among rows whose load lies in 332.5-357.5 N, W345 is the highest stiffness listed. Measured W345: 17.21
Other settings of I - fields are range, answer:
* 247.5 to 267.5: 13.3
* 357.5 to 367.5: 16.4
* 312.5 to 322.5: 16.6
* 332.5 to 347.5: 15.1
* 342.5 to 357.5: 16.7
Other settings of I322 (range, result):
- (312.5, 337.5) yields 15.5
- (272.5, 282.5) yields 17.1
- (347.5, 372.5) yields 16.4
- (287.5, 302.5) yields 16.2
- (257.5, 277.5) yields 15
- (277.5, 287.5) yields 17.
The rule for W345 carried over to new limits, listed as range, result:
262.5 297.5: 17.26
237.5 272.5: 16.2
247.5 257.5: 15.17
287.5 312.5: 16.86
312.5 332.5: 16.93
